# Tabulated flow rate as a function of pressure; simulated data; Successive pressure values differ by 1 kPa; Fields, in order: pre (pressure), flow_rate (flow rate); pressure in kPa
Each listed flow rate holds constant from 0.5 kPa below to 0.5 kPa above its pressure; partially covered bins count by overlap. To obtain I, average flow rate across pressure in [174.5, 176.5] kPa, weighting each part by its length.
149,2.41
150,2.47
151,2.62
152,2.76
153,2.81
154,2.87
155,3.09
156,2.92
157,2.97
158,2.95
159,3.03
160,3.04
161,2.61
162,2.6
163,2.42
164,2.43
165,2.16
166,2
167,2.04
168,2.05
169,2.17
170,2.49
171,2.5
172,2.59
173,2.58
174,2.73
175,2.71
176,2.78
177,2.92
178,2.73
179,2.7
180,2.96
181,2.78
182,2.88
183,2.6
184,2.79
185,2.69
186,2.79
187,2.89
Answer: 2.75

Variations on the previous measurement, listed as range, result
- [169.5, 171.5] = 2.5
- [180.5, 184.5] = 2.76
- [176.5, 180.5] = 2.83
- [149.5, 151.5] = 2.54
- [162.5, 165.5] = 2.34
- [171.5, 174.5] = 2.63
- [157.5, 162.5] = 2.85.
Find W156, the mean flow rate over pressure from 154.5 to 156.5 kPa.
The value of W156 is 3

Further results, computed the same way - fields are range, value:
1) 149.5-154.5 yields 2.71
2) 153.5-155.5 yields 2.98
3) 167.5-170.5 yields 2.24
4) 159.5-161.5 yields 2.83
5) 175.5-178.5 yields 2.81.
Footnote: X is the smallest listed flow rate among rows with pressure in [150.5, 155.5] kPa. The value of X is 2.62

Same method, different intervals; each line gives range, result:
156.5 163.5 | 2.42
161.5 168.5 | 2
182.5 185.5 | 2.6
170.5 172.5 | 2.5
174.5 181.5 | 2.7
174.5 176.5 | 2.71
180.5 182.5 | 2.78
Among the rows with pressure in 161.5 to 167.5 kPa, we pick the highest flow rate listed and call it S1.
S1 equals 2.6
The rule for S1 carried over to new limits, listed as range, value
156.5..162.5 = 3.04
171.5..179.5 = 2.92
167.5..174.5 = 2.73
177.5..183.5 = 2.96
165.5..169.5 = 2.17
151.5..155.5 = 3.09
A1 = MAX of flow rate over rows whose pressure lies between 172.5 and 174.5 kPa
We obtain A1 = 2.73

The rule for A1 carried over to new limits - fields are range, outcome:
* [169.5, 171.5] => 2.5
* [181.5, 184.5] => 2.88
